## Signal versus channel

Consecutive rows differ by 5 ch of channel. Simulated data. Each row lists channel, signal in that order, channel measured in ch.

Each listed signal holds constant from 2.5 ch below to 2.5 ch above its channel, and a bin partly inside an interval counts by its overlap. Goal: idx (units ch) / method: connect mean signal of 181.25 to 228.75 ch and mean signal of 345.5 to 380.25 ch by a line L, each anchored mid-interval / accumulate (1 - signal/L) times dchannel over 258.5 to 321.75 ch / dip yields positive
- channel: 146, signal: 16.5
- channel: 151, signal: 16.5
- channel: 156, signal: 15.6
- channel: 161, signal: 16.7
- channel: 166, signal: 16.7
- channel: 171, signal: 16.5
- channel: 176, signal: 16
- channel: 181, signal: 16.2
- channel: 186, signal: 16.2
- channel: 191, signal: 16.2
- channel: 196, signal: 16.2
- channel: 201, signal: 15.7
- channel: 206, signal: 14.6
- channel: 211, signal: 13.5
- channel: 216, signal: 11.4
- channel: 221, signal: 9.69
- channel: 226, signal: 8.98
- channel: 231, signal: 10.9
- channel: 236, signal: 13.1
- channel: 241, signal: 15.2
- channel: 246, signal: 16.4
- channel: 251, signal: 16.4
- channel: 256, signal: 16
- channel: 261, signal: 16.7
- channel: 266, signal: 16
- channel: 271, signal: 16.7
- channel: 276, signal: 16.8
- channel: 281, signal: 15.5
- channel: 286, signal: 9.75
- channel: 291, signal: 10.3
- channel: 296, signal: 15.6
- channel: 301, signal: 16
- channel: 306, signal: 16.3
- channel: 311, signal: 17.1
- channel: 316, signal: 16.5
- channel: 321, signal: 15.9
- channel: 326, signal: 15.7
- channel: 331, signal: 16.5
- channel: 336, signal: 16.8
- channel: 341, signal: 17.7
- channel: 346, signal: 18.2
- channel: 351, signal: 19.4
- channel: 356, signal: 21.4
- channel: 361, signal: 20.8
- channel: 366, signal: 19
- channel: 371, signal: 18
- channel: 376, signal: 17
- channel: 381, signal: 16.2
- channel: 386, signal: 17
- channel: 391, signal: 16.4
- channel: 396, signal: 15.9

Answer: 4.8 ch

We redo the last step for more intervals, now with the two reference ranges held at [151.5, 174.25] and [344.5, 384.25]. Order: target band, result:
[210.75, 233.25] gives 8.5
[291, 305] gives 2.4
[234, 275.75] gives 3.7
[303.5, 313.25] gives 0.7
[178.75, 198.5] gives 0.6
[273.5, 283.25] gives 0.9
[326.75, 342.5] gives 1.3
